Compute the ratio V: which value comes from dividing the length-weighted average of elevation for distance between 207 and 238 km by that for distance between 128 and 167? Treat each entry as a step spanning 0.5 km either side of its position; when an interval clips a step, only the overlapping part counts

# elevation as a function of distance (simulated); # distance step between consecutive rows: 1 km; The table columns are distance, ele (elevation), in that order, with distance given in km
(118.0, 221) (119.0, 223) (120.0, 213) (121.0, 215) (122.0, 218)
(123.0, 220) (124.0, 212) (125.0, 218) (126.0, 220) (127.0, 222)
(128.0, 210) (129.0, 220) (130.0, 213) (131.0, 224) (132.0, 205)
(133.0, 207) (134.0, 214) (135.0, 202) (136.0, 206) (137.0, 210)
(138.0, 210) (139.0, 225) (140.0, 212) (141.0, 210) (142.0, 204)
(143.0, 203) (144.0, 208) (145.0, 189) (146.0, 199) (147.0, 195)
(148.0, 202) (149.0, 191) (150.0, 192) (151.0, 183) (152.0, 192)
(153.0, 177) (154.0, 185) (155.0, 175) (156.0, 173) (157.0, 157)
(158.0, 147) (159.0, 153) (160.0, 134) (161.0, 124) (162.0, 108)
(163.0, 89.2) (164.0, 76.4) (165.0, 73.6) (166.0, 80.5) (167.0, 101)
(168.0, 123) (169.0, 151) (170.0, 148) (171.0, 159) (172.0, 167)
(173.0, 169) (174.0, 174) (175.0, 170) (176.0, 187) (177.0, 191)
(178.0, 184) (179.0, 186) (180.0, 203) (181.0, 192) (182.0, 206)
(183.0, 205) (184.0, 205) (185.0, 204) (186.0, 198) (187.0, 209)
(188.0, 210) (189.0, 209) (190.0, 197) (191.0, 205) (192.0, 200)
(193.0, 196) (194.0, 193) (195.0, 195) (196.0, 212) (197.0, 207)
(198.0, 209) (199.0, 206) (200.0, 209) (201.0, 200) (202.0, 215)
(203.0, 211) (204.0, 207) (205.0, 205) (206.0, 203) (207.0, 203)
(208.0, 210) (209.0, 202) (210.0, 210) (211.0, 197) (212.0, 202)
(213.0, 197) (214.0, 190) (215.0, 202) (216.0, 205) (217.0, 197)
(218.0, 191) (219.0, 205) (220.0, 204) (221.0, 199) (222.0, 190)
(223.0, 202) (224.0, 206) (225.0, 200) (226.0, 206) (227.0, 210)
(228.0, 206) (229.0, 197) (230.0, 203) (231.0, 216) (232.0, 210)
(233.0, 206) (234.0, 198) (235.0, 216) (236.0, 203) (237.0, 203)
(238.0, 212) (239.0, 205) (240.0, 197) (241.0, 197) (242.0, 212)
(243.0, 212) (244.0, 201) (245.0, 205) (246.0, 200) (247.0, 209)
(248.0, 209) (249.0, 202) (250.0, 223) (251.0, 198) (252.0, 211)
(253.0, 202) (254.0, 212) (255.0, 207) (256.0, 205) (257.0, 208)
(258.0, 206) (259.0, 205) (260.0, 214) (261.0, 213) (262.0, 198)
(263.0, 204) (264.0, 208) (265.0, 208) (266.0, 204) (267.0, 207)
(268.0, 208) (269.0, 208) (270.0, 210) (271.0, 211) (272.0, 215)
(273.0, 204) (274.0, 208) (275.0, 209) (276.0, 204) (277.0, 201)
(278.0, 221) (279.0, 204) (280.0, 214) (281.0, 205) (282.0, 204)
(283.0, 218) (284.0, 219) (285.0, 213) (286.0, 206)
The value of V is 1.1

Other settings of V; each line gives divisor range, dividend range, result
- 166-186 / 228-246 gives 1.19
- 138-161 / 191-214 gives 1.10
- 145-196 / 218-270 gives 1.20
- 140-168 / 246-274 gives 1.29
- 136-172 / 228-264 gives 1.25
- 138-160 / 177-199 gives 1.07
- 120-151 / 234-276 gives 0.99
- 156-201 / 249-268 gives 1.21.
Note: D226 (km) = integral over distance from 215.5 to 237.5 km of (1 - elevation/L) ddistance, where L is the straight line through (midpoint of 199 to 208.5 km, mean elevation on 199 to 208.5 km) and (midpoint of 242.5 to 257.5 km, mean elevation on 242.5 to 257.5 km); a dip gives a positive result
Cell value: 0.4 km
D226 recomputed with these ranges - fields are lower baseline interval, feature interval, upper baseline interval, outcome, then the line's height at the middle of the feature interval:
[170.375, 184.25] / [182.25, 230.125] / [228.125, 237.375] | -1.8 km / 196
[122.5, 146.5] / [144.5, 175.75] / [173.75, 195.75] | 7.7 km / 204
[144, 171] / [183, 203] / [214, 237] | -2.9 km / 179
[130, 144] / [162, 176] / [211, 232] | 5.2 km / 207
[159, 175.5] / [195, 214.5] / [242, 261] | -4.9 km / 164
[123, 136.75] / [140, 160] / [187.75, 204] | 2.4 km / 211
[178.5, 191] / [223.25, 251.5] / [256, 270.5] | 0.0 km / 205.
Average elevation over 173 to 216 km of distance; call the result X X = 200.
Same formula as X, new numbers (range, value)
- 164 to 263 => 196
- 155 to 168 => 120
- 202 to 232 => 203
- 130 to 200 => 182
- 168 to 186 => 181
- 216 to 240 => 204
